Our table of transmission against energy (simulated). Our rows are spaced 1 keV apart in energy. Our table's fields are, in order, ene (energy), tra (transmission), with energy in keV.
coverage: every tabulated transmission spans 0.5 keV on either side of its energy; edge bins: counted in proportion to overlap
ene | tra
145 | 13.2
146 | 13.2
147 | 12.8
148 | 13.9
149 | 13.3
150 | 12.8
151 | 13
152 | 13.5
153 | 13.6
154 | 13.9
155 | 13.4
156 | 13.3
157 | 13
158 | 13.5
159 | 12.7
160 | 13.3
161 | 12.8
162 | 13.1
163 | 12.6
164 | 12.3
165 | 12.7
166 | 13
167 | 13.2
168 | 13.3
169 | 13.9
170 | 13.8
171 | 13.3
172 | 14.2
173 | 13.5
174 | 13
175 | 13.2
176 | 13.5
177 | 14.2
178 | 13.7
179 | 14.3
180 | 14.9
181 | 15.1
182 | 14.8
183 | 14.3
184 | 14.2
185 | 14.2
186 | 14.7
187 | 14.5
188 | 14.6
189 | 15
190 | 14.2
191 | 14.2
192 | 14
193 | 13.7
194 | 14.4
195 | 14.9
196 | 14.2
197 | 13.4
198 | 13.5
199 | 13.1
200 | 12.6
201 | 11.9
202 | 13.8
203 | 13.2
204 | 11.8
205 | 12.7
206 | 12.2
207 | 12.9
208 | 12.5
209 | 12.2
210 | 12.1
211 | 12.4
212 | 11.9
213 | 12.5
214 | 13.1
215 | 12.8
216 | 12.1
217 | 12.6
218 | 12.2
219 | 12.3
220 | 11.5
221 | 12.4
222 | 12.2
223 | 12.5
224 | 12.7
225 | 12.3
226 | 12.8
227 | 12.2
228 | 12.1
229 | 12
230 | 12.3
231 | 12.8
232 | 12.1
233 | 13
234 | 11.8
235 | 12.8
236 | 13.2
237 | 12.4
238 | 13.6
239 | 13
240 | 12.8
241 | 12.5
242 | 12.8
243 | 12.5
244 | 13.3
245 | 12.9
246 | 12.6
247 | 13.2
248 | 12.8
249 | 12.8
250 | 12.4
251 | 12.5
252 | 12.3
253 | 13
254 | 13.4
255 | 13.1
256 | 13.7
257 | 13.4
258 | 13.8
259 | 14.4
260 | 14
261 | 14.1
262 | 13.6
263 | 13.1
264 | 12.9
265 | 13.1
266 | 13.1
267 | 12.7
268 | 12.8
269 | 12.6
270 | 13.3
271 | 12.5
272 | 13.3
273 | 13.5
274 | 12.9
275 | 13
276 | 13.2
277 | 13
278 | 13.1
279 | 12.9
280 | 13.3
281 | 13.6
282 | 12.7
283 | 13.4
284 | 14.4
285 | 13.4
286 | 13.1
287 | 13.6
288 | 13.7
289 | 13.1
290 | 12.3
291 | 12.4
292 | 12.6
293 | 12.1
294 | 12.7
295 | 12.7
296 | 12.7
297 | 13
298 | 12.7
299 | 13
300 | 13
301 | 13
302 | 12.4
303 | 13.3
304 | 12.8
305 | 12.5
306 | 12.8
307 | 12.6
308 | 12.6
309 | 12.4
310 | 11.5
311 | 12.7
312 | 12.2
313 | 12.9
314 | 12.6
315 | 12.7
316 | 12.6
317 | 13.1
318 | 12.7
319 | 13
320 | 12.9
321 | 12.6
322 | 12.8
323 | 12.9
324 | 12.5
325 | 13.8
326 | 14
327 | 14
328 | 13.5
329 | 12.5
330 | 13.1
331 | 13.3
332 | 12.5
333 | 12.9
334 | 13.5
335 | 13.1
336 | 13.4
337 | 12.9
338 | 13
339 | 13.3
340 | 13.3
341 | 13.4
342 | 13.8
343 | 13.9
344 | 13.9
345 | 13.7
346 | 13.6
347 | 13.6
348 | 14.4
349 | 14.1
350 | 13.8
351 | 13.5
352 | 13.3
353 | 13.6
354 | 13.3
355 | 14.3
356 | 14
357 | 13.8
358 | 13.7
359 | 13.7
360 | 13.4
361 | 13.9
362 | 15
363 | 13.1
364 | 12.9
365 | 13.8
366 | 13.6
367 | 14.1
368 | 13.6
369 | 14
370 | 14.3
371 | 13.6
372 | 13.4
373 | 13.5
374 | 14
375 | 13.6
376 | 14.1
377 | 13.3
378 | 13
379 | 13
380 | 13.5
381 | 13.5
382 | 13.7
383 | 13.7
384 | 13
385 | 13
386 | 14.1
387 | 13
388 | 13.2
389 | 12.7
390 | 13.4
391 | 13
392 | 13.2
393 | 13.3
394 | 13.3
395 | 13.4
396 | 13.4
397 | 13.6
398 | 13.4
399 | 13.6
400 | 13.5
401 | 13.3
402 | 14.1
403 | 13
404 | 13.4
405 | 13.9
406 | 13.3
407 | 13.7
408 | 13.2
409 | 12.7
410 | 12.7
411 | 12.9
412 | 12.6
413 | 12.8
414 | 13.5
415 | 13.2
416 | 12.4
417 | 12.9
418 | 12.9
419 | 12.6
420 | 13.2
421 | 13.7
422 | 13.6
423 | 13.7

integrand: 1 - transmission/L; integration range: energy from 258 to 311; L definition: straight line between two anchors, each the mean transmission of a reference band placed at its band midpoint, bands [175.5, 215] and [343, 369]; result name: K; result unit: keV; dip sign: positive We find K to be 2.5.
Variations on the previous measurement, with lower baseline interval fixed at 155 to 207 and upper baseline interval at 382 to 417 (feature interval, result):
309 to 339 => 1.0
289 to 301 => 0.6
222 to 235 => 1.1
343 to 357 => -0.5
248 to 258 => 0.4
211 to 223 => 1.1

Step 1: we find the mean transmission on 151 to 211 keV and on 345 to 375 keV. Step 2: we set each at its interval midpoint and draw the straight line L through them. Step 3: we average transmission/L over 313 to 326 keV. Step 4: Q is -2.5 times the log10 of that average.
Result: 0.07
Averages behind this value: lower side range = 13.5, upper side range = 13.8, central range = 12.9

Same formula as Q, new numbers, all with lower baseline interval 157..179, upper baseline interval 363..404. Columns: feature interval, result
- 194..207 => 0.01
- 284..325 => 0.05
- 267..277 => 0.03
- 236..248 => 0.04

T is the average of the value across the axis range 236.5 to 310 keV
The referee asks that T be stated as 13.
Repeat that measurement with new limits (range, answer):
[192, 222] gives 12.8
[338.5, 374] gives 13.7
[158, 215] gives 13.4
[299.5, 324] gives 12.7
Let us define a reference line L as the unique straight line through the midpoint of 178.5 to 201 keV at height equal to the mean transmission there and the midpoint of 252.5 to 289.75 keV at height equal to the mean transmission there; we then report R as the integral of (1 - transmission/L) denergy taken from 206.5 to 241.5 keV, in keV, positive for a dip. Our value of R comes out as 3.3 keV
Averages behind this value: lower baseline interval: 14.2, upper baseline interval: 13.3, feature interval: 12.5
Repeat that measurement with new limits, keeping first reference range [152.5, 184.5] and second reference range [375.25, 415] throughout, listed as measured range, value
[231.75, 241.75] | 0.5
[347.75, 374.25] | -0.8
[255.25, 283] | 0.4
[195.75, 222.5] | 1.8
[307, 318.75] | 0.7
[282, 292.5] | 0.2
